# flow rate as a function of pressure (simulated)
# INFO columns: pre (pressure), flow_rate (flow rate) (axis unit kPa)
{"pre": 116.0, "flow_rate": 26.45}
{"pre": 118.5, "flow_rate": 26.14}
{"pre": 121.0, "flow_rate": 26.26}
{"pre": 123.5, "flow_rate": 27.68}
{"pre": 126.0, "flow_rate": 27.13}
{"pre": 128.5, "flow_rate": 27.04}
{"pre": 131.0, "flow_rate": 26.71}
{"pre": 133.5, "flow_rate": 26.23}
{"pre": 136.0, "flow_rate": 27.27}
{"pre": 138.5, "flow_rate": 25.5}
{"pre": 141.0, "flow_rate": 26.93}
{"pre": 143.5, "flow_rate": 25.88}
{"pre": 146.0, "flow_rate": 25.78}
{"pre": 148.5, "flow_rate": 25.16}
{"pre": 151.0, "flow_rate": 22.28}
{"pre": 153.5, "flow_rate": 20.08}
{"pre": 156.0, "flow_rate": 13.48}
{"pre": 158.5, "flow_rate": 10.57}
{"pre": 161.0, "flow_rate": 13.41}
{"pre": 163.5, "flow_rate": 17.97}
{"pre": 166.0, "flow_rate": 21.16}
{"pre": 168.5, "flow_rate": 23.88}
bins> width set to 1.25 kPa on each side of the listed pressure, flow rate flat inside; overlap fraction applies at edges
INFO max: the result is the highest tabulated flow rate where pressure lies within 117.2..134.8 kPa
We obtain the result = 27.68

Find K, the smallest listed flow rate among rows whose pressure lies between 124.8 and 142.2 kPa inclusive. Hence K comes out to 25.5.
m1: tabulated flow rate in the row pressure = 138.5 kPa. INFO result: 25.5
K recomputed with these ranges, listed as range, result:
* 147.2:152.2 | 22.28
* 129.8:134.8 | 26.23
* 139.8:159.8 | 10.57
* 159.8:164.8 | 13.41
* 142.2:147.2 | 25.78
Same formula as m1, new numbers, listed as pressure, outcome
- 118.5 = 26.14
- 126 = 27.13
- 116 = 26.45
